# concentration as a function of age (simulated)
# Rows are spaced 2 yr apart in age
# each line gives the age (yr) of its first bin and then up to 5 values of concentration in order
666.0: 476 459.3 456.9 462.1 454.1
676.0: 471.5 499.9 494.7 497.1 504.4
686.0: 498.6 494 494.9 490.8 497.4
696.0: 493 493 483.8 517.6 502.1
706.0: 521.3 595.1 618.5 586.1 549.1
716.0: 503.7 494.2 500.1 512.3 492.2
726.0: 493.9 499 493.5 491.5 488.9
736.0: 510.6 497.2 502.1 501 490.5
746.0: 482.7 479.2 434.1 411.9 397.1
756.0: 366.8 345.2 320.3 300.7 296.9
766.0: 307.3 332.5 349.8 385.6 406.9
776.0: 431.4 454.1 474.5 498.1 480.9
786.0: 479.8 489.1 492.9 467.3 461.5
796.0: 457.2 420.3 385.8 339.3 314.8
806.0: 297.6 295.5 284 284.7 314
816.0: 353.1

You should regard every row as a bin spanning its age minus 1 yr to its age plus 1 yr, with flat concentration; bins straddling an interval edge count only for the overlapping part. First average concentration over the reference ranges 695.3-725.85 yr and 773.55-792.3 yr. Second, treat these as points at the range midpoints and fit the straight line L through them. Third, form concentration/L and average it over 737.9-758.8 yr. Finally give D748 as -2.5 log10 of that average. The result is 0.12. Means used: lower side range 524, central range 445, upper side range 469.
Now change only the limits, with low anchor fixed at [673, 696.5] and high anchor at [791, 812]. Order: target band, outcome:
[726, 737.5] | -0.13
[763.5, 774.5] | 0.16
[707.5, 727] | -0.17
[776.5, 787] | -0.22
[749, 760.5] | 0.10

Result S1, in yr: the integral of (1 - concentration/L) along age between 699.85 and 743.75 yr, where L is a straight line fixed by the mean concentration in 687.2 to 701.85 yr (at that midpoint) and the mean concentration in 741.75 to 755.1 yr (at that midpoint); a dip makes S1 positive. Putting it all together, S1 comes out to -4.0 yr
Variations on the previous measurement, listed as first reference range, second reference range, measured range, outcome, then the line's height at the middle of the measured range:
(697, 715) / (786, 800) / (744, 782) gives 7.4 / 488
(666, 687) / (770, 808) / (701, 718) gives -3.0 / 463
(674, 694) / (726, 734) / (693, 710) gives -0.9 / 493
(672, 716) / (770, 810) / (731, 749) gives -1.1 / 466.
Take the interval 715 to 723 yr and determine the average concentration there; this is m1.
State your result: 503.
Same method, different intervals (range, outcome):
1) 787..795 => 478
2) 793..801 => 431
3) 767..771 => 341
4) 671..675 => 458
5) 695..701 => 490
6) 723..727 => 493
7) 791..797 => 462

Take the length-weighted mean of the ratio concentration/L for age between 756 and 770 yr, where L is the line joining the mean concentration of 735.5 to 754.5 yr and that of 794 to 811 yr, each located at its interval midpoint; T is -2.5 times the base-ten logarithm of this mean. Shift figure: 0.32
